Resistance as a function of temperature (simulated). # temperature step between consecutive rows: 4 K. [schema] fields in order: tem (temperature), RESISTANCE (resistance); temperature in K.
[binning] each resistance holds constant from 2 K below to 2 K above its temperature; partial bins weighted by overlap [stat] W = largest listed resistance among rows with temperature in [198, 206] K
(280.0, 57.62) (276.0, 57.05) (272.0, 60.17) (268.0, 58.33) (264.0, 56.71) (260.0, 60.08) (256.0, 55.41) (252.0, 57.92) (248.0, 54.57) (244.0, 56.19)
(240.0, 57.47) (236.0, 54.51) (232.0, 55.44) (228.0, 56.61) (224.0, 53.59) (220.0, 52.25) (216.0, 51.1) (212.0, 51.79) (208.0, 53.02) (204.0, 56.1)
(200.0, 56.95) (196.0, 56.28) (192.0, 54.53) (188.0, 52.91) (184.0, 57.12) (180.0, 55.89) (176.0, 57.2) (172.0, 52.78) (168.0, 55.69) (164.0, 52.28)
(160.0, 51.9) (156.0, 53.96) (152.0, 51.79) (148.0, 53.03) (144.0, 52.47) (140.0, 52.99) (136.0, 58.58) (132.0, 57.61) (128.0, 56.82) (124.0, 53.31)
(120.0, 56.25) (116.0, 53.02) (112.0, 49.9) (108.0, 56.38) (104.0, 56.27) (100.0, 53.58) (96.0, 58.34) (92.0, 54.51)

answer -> 56.95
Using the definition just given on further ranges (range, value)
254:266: 60.08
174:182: 57.2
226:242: 57.47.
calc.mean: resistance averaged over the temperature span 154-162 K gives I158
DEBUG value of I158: 52.9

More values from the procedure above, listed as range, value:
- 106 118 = 53.1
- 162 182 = 54.8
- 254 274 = 58.1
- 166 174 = 54.2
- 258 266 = 58.4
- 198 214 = 54.5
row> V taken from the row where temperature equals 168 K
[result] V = 55.69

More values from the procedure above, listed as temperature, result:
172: 52.78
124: 53.31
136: 58.58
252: 57.92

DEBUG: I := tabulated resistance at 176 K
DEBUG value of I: 57.2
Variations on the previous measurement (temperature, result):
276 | 57.05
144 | 52.47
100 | 53.58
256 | 55.41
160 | 51.9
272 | 60.17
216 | 51.1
